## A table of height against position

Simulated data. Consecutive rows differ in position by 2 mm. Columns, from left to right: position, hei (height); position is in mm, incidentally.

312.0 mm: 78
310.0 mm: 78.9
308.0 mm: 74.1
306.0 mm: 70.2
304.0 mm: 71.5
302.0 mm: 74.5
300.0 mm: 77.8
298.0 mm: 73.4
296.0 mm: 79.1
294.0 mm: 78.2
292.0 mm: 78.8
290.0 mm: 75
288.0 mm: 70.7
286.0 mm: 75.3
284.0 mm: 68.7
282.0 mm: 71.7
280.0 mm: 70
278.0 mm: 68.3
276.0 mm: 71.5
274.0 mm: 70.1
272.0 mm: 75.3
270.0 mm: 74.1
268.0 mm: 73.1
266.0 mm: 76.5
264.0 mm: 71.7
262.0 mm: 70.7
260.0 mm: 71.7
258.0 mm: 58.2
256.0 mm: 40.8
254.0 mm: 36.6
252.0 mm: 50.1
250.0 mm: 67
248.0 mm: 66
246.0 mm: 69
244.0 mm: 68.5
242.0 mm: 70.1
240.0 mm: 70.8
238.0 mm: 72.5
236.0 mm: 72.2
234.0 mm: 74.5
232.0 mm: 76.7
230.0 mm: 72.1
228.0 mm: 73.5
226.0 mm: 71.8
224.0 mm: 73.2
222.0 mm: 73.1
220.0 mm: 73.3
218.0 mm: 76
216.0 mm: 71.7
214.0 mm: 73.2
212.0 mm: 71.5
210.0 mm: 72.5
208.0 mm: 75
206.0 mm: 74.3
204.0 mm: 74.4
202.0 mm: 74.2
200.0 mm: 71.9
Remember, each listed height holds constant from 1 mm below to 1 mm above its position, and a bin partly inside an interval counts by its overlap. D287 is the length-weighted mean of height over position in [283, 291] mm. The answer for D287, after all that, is 72.4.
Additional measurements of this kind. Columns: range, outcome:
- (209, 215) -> 72.4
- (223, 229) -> 72.8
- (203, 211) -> 74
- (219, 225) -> 73.2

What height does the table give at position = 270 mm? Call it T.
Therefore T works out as 74.1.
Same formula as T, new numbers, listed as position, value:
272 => 75.3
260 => 71.7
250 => 67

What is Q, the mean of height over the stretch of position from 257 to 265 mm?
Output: 68.1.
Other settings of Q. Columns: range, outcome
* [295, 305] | 75.3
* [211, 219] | 73.1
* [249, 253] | 58.5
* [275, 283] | 70.4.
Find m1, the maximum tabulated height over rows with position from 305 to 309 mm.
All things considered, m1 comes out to 74.1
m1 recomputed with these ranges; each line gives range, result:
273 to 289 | 75.3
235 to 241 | 72.5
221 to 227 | 73.2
